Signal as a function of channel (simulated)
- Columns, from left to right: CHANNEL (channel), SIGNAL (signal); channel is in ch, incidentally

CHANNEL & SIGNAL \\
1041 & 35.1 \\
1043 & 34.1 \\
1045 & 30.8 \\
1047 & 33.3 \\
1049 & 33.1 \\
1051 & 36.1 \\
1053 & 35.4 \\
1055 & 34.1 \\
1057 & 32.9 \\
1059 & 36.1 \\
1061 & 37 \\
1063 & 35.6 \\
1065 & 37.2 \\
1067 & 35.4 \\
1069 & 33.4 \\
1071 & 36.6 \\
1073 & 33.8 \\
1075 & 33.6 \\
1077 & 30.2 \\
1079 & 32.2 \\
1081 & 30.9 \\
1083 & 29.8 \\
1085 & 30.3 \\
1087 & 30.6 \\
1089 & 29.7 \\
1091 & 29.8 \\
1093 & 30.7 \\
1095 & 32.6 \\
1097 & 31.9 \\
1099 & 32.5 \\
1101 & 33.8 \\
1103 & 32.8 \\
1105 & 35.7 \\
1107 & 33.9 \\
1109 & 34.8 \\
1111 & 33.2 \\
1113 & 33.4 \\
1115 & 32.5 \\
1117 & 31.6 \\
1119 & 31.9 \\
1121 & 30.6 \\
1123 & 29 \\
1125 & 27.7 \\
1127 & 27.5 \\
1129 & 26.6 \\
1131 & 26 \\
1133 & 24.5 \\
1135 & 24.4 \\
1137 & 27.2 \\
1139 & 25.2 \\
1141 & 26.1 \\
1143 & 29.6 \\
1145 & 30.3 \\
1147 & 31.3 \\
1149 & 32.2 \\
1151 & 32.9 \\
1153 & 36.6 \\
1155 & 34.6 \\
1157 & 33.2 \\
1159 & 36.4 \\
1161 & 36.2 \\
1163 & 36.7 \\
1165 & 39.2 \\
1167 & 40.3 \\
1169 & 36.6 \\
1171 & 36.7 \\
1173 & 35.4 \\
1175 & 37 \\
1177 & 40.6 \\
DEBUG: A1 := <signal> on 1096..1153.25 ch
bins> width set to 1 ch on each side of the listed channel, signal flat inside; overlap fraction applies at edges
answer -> 30.5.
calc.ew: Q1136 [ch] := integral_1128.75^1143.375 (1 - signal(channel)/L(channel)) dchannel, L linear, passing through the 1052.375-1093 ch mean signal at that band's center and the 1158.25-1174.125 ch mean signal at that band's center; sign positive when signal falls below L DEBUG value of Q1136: 4.02 ch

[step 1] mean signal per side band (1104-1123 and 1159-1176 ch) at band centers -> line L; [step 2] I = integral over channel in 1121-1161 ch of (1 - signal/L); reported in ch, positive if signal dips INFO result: 6.15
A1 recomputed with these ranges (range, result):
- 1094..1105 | 33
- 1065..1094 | 32.1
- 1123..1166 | 30.6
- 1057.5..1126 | 32.7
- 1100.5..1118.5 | 33.5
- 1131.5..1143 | 25.9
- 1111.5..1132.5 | 29.6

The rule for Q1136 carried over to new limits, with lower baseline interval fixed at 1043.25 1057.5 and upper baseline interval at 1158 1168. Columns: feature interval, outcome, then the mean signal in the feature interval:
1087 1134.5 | 6.55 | 30.9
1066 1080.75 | 0.46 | 33.5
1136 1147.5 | 2.75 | 28.2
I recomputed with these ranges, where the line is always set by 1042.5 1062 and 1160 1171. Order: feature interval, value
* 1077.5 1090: 1.7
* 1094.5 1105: 0.8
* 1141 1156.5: 2.1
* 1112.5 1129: 2.8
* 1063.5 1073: -0.2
